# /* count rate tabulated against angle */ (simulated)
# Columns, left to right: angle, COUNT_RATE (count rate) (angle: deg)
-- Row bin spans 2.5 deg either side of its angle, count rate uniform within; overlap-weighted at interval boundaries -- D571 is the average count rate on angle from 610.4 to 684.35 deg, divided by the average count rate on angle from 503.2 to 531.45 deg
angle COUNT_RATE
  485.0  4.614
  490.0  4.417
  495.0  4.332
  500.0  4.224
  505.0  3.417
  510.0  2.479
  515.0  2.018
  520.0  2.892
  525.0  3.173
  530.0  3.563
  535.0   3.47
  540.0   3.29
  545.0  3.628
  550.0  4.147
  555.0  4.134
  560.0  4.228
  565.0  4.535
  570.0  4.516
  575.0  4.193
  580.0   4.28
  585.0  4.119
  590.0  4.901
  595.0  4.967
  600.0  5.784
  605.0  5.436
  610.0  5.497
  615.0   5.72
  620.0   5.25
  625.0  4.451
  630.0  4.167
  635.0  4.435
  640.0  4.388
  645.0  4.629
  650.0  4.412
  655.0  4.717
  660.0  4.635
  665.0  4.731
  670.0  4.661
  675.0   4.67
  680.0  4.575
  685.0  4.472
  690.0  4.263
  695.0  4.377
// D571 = 1.63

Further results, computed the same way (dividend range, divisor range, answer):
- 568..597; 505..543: 1.49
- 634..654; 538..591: 1.08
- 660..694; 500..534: 1.50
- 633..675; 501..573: 1.29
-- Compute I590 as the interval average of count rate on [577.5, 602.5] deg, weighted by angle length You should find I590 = 4.81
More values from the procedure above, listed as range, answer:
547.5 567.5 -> 4.26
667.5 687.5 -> 4.59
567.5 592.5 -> 4.4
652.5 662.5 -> 4.68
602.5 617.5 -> 5.55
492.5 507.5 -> 3.99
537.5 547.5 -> 3.46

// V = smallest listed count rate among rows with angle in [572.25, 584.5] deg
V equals 4.193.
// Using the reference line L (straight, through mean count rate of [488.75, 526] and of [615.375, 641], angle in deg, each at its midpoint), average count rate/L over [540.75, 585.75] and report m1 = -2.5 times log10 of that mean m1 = -0.06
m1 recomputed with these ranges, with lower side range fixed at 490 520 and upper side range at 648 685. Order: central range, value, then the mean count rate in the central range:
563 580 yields -0.14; 4.39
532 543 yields 0.06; 3.4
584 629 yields -0.23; 5.13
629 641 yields 0.01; 4.34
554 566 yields -0.14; 4.29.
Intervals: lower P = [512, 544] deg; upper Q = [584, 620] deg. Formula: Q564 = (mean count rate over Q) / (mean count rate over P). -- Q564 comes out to 1.7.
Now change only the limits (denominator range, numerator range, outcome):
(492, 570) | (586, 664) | 1.35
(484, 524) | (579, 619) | 1.47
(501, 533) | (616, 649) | 1.54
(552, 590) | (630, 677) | 1.06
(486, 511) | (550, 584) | 1.10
